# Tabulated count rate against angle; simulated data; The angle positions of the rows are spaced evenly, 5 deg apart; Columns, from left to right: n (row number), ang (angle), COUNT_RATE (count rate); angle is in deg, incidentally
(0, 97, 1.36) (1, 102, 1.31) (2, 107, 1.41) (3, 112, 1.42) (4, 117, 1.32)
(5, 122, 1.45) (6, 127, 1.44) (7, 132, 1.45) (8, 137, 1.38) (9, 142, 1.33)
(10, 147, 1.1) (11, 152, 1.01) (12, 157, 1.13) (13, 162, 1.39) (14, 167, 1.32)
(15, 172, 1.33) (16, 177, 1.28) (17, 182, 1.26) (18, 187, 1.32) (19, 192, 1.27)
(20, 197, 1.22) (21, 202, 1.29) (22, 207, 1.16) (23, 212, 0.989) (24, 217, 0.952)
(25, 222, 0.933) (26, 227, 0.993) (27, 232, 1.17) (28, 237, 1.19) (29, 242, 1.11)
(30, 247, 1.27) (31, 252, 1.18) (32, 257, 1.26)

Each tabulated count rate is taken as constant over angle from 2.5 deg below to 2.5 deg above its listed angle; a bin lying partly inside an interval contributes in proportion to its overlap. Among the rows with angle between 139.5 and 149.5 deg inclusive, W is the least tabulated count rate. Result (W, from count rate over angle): 1.1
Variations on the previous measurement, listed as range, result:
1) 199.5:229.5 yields 0.933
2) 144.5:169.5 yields 1.01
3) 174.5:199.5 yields 1.22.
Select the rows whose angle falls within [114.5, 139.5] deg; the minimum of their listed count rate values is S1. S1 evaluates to 1.32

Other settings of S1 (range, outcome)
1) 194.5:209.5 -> 1.16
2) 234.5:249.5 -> 1.11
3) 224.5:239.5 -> 0.993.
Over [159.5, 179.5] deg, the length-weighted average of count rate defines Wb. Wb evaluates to 1.33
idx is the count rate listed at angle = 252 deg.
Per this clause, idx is 1.18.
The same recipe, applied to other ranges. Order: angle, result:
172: 1.33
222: 0.933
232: 1.17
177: 1.28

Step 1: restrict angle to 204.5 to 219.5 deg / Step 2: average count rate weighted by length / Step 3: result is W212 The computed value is 1.03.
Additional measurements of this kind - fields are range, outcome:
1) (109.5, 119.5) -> 1.37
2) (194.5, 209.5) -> 1.22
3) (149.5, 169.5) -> 1.21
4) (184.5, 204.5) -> 1.27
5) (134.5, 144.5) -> 1.35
